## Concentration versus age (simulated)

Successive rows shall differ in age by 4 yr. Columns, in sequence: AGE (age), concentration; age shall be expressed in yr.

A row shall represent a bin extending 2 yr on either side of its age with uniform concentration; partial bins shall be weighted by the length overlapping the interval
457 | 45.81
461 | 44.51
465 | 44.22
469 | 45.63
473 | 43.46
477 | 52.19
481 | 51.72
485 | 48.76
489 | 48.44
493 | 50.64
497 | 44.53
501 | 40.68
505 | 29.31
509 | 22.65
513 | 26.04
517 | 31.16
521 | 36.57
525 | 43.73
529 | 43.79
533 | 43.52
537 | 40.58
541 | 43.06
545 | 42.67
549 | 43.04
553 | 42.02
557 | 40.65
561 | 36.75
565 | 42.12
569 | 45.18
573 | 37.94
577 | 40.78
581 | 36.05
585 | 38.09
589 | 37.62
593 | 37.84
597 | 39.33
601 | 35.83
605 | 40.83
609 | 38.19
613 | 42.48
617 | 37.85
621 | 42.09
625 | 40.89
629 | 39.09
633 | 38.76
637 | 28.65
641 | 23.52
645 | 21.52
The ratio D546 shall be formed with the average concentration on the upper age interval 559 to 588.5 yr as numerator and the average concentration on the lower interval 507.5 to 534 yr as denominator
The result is 1.1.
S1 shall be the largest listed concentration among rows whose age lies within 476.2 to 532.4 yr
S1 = 52.19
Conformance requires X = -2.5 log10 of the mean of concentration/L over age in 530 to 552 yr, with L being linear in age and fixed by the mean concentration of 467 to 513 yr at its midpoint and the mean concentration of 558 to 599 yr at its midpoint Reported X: -0.050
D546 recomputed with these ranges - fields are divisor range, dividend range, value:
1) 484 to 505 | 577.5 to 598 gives 0.85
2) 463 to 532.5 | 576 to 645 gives 0.89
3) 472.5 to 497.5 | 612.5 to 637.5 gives 0.79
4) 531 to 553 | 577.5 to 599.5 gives 0.89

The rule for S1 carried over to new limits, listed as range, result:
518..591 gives 45.18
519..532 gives 43.79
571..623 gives 42.48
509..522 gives 36.57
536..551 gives 43.06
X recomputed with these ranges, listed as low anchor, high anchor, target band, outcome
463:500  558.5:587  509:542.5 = 0.16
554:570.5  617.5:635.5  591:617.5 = 0.03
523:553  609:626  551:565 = 0.06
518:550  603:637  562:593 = 0.03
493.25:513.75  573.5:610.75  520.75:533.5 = -0.19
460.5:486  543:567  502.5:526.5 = 0.37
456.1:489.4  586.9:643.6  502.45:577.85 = 0.10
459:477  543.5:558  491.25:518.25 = 0.25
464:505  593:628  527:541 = 0.02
